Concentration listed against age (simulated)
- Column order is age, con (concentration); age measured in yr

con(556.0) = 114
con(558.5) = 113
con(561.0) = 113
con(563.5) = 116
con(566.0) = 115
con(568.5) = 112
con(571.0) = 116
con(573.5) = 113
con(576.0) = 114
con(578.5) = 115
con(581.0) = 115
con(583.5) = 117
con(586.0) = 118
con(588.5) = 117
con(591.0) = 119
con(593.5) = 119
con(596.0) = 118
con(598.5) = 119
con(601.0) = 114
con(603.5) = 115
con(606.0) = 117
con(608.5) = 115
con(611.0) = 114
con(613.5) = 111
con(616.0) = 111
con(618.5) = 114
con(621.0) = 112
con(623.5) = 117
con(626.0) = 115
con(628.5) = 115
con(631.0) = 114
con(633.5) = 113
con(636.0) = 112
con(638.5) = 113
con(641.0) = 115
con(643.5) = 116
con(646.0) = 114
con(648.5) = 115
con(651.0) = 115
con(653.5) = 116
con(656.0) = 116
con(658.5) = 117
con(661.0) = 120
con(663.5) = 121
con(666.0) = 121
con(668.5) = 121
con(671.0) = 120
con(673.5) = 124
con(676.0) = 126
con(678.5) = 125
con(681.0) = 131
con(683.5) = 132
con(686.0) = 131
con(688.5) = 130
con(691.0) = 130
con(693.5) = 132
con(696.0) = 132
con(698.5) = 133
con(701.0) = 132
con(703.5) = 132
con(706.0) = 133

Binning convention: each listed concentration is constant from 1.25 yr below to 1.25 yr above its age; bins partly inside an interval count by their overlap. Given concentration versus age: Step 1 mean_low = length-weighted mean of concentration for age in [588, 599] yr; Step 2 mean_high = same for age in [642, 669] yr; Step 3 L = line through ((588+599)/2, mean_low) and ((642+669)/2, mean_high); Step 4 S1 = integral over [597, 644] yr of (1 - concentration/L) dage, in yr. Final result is 1.5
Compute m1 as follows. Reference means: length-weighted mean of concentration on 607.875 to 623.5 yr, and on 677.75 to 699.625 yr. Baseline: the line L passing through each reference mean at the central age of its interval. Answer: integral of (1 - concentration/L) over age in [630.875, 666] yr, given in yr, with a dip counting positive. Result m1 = 1.5 yr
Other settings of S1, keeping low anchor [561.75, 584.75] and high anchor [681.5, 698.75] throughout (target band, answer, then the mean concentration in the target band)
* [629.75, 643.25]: 1.1 yr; 114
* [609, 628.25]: 1.2 yr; 114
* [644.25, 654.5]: 0.9 yr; 115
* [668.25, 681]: 0.5 yr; 124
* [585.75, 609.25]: 0.2 yr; 117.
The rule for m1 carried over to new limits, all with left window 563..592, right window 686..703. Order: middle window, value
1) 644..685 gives 2.1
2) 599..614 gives 0.6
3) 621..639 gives 1.3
